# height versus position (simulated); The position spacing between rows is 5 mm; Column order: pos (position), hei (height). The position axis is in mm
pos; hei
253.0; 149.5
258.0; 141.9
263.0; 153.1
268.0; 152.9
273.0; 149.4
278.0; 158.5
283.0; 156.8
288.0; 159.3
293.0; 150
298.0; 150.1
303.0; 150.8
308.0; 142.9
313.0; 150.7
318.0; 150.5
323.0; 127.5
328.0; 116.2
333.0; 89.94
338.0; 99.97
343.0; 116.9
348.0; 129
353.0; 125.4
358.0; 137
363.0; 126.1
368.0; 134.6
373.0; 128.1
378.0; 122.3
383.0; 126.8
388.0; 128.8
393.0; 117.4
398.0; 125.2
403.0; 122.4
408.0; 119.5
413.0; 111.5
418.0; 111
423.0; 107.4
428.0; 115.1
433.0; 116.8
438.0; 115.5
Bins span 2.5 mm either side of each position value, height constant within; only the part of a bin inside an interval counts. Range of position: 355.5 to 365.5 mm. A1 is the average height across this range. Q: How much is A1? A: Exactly 132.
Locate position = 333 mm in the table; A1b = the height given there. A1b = 89.94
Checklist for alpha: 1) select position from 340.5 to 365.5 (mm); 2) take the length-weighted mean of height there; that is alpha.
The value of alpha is 127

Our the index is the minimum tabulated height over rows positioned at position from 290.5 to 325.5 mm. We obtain 127.5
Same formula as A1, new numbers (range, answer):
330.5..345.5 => 102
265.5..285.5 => 154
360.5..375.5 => 130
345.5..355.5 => 127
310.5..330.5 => 136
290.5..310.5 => 148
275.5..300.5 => 155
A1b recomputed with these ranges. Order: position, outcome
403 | 122.4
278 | 158.5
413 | 111.5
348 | 129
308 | 142.9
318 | 150.5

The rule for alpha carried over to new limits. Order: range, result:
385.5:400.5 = 124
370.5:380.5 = 125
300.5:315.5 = 148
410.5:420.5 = 111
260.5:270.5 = 153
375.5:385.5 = 125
